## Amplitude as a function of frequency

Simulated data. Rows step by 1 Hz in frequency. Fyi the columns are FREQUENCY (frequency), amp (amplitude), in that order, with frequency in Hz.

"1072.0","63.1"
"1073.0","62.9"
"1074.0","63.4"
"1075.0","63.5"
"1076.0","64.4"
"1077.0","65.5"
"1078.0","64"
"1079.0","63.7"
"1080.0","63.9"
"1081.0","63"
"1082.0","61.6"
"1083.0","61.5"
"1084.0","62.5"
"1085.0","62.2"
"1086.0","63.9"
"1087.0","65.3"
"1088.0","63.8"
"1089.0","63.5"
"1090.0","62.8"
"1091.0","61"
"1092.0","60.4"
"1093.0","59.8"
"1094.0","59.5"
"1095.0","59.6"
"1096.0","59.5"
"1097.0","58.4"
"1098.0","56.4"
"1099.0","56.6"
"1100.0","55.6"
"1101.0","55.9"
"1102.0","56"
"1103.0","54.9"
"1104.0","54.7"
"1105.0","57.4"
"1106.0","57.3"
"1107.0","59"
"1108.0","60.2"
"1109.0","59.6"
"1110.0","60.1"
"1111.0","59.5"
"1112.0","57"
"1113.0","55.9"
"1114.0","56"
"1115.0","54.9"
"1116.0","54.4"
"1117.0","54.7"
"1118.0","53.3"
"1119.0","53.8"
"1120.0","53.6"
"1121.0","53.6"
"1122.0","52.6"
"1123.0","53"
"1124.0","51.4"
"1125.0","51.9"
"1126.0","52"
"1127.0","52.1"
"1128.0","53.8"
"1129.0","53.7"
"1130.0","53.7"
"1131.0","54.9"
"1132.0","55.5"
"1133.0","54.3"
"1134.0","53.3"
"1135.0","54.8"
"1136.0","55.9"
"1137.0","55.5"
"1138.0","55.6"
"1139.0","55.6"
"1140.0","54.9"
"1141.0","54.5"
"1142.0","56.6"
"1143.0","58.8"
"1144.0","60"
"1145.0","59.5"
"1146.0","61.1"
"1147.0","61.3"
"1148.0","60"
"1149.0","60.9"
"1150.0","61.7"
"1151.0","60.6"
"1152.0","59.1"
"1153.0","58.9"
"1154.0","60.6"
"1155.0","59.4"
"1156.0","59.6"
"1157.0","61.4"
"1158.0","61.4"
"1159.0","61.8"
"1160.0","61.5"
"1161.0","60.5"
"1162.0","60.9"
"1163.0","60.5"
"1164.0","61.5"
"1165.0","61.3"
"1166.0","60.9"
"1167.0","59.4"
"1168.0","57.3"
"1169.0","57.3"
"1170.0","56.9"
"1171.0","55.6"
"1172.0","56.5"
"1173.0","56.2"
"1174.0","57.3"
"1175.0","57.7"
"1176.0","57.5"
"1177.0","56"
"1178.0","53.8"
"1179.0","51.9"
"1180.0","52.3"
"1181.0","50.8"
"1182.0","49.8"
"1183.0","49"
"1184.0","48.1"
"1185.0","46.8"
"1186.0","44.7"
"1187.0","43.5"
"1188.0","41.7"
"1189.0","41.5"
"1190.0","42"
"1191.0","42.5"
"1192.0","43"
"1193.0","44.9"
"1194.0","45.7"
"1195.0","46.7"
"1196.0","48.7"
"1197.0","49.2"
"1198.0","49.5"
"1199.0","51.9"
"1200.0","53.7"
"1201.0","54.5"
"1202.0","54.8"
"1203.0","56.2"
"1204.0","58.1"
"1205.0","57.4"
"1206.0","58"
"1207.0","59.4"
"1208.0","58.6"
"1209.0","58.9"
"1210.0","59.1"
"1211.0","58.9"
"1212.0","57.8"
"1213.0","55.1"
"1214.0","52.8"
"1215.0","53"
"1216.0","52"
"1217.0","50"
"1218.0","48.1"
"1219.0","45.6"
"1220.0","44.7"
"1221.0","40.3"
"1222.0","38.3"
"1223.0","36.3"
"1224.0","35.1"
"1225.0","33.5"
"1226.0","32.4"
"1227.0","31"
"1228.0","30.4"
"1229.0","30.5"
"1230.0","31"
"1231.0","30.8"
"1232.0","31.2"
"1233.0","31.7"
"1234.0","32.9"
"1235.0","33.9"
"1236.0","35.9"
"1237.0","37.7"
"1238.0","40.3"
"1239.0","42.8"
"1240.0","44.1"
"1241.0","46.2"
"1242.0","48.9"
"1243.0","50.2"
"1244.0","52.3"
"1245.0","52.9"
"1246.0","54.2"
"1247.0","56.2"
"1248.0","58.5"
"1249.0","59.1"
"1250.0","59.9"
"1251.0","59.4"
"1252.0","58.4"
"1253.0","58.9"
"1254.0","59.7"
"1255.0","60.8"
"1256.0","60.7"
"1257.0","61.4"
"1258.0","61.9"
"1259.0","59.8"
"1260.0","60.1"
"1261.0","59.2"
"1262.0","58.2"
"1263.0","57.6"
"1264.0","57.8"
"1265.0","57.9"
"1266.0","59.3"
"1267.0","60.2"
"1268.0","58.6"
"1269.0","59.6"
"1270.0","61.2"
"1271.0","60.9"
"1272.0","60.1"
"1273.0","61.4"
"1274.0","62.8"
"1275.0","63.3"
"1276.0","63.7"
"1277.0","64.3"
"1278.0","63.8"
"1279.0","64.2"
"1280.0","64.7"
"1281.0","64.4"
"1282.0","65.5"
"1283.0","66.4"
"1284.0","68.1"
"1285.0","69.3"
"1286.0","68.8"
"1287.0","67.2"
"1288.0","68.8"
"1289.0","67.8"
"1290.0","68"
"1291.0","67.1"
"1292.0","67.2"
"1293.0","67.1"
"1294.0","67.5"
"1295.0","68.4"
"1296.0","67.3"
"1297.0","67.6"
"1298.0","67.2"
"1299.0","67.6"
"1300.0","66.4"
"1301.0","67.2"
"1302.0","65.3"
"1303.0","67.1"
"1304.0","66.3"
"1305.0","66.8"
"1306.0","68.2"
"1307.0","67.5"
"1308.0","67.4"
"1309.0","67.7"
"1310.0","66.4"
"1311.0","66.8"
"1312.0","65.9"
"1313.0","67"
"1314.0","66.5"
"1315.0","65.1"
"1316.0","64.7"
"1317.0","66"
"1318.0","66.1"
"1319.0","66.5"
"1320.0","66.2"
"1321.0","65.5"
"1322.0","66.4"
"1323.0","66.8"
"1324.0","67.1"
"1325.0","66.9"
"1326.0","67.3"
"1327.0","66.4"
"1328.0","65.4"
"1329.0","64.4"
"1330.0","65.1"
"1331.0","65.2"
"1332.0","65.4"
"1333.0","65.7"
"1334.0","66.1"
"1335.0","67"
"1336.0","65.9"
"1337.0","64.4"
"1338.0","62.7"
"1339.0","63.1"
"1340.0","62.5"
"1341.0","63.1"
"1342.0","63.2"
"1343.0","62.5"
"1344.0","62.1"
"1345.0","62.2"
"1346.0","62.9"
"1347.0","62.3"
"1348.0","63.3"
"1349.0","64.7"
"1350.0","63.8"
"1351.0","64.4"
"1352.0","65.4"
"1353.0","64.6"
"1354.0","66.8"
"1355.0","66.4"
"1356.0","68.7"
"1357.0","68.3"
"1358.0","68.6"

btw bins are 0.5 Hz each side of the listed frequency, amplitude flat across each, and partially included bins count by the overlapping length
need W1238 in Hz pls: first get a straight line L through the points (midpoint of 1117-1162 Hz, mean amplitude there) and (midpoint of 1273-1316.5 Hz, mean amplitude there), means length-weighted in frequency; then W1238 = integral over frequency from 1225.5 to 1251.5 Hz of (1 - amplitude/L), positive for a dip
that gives 8.3 Hz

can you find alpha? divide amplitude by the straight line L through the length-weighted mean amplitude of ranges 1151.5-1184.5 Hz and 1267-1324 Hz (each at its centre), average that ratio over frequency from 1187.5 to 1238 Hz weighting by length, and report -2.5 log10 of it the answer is 0.31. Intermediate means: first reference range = 57.4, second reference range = 65.8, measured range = 45.3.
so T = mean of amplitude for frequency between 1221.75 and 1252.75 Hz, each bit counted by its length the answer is 42.6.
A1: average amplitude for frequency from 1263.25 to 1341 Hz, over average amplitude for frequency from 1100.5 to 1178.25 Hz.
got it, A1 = 1.14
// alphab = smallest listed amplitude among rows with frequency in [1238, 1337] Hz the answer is 40.3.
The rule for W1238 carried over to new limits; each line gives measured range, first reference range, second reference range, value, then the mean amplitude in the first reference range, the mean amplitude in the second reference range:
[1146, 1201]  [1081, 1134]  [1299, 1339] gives 5.1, 57.2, 66.2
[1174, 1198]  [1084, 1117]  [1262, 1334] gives 5.1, 58.8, 65.3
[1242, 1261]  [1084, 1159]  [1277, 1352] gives 1.6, 57.5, 65.9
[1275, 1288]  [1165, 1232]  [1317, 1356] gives -1.6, 49.1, 65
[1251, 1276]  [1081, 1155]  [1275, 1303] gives 2.0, 57.5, 66.6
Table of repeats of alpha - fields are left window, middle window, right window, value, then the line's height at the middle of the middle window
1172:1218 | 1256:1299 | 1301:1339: -0.04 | 61.3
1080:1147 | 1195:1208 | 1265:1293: 0.13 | 61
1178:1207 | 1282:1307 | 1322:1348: -0.12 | 60.3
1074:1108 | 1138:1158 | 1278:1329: 0.05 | 62.2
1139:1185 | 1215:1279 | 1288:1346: 0.23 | 62.2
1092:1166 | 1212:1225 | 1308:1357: 0.30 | 60.8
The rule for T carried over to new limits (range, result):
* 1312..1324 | 66.1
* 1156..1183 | 57.5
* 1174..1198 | 48.4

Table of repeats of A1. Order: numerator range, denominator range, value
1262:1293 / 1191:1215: 1.19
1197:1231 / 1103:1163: 0.84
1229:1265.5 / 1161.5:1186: 0.91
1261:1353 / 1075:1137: 1.12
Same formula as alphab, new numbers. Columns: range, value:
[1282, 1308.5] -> 65.3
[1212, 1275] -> 30.4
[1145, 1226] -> 32.4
